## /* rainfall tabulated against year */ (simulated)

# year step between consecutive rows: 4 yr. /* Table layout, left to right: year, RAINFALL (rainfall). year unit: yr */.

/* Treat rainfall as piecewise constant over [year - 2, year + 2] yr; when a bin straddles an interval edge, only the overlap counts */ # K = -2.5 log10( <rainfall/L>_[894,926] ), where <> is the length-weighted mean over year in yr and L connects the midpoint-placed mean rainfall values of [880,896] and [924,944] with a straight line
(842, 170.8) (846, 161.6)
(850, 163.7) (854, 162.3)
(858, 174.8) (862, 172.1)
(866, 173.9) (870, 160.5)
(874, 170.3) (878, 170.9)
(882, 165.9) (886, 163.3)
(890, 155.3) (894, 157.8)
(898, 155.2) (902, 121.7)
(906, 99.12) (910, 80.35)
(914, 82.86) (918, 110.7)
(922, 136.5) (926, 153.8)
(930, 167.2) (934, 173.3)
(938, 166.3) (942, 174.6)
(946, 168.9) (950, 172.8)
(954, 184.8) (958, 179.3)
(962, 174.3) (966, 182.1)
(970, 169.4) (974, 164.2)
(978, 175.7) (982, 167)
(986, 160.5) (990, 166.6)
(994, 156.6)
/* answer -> 0.36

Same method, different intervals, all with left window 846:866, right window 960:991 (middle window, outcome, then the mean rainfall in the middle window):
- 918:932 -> 0.16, 147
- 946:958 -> -0.05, 177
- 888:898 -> 0.08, 156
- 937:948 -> 0.00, 170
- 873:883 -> 0.00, 169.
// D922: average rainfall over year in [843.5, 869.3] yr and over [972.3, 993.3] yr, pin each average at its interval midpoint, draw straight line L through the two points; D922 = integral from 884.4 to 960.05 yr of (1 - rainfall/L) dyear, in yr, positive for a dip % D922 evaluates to 8.8 yr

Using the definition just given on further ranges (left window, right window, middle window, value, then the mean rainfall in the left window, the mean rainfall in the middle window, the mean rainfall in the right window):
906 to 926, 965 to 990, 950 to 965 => -3.0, 107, 179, 169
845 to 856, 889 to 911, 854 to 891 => -5.0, 163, 167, 129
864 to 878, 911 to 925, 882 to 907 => -0.9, 169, 146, 111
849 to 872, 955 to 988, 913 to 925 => 3.8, 168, 116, 172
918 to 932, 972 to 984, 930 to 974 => -4.4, 147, 174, 169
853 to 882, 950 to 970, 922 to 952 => 1.7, 169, 166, 178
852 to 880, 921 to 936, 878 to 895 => 0.4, 169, 162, 159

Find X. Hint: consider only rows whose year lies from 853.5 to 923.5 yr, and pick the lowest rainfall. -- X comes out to 80.35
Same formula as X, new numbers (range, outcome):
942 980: 164.2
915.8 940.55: 110.7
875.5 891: 155.3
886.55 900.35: 155.2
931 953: 166.3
